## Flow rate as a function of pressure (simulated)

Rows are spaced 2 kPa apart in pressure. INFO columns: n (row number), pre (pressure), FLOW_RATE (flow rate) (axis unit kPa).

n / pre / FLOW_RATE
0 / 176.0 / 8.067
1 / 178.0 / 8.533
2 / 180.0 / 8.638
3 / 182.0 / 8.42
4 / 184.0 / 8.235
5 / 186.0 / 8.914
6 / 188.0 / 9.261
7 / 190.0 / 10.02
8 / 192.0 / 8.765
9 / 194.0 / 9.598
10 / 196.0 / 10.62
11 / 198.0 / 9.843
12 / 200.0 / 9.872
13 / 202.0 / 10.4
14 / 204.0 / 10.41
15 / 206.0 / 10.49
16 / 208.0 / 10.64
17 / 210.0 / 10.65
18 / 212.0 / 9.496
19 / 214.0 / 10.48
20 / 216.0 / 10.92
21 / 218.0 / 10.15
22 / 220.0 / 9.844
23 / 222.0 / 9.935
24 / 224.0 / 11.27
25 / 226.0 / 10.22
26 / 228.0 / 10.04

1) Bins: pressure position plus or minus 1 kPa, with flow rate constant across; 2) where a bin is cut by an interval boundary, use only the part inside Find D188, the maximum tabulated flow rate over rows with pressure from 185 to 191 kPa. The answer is 10.02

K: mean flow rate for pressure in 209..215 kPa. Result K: 10.2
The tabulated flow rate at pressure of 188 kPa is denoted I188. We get 9.261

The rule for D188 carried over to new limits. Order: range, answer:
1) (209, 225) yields 11.27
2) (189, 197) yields 10.62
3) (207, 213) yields 10.65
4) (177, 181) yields 8.638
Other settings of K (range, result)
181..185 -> 8.33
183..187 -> 8.57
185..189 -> 9.09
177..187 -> 8.55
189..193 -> 9.39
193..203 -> 10.1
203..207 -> 10.4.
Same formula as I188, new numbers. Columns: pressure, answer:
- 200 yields 9.872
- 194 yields 9.598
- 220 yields 9.844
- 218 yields 10.15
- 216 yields 10.92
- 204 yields 10.41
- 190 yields 10.02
